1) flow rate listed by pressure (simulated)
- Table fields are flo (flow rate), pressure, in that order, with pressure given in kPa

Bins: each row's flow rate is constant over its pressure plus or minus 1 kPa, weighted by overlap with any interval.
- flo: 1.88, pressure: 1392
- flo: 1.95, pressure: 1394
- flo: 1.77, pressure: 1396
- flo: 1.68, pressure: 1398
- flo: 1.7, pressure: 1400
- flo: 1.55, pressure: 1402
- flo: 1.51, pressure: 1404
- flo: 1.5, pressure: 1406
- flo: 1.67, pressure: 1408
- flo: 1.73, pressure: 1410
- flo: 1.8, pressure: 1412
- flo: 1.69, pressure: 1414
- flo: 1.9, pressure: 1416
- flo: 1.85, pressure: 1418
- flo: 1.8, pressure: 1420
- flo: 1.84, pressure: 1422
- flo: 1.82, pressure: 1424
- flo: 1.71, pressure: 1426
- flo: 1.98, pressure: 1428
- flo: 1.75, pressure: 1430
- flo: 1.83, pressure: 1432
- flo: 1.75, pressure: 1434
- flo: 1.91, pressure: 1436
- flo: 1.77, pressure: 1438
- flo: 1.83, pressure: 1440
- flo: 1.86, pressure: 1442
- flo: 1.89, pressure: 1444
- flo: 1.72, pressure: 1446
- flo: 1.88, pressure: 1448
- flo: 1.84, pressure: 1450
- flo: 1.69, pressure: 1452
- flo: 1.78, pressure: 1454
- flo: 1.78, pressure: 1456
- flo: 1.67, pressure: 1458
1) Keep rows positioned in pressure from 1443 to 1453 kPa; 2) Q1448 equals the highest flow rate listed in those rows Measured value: 1.89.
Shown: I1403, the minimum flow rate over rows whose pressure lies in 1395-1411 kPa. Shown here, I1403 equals 1.5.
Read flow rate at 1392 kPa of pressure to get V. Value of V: 1.88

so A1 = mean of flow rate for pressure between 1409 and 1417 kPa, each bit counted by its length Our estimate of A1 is 1.78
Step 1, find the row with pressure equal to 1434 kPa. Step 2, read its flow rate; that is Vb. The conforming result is 1.75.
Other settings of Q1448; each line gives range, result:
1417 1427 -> 1.85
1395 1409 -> 1.77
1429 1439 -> 1.91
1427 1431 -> 1.98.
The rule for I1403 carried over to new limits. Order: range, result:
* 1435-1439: 1.77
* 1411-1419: 1.69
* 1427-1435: 1.75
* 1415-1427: 1.71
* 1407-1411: 1.67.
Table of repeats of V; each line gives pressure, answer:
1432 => 1.83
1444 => 1.89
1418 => 1.85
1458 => 1.67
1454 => 1.78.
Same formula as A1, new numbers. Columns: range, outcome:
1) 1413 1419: 1.81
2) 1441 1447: 1.82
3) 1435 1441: 1.84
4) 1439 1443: 1.85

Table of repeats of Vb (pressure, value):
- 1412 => 1.8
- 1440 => 1.83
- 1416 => 1.9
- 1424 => 1.82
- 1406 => 1.5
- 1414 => 1.69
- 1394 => 1.95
